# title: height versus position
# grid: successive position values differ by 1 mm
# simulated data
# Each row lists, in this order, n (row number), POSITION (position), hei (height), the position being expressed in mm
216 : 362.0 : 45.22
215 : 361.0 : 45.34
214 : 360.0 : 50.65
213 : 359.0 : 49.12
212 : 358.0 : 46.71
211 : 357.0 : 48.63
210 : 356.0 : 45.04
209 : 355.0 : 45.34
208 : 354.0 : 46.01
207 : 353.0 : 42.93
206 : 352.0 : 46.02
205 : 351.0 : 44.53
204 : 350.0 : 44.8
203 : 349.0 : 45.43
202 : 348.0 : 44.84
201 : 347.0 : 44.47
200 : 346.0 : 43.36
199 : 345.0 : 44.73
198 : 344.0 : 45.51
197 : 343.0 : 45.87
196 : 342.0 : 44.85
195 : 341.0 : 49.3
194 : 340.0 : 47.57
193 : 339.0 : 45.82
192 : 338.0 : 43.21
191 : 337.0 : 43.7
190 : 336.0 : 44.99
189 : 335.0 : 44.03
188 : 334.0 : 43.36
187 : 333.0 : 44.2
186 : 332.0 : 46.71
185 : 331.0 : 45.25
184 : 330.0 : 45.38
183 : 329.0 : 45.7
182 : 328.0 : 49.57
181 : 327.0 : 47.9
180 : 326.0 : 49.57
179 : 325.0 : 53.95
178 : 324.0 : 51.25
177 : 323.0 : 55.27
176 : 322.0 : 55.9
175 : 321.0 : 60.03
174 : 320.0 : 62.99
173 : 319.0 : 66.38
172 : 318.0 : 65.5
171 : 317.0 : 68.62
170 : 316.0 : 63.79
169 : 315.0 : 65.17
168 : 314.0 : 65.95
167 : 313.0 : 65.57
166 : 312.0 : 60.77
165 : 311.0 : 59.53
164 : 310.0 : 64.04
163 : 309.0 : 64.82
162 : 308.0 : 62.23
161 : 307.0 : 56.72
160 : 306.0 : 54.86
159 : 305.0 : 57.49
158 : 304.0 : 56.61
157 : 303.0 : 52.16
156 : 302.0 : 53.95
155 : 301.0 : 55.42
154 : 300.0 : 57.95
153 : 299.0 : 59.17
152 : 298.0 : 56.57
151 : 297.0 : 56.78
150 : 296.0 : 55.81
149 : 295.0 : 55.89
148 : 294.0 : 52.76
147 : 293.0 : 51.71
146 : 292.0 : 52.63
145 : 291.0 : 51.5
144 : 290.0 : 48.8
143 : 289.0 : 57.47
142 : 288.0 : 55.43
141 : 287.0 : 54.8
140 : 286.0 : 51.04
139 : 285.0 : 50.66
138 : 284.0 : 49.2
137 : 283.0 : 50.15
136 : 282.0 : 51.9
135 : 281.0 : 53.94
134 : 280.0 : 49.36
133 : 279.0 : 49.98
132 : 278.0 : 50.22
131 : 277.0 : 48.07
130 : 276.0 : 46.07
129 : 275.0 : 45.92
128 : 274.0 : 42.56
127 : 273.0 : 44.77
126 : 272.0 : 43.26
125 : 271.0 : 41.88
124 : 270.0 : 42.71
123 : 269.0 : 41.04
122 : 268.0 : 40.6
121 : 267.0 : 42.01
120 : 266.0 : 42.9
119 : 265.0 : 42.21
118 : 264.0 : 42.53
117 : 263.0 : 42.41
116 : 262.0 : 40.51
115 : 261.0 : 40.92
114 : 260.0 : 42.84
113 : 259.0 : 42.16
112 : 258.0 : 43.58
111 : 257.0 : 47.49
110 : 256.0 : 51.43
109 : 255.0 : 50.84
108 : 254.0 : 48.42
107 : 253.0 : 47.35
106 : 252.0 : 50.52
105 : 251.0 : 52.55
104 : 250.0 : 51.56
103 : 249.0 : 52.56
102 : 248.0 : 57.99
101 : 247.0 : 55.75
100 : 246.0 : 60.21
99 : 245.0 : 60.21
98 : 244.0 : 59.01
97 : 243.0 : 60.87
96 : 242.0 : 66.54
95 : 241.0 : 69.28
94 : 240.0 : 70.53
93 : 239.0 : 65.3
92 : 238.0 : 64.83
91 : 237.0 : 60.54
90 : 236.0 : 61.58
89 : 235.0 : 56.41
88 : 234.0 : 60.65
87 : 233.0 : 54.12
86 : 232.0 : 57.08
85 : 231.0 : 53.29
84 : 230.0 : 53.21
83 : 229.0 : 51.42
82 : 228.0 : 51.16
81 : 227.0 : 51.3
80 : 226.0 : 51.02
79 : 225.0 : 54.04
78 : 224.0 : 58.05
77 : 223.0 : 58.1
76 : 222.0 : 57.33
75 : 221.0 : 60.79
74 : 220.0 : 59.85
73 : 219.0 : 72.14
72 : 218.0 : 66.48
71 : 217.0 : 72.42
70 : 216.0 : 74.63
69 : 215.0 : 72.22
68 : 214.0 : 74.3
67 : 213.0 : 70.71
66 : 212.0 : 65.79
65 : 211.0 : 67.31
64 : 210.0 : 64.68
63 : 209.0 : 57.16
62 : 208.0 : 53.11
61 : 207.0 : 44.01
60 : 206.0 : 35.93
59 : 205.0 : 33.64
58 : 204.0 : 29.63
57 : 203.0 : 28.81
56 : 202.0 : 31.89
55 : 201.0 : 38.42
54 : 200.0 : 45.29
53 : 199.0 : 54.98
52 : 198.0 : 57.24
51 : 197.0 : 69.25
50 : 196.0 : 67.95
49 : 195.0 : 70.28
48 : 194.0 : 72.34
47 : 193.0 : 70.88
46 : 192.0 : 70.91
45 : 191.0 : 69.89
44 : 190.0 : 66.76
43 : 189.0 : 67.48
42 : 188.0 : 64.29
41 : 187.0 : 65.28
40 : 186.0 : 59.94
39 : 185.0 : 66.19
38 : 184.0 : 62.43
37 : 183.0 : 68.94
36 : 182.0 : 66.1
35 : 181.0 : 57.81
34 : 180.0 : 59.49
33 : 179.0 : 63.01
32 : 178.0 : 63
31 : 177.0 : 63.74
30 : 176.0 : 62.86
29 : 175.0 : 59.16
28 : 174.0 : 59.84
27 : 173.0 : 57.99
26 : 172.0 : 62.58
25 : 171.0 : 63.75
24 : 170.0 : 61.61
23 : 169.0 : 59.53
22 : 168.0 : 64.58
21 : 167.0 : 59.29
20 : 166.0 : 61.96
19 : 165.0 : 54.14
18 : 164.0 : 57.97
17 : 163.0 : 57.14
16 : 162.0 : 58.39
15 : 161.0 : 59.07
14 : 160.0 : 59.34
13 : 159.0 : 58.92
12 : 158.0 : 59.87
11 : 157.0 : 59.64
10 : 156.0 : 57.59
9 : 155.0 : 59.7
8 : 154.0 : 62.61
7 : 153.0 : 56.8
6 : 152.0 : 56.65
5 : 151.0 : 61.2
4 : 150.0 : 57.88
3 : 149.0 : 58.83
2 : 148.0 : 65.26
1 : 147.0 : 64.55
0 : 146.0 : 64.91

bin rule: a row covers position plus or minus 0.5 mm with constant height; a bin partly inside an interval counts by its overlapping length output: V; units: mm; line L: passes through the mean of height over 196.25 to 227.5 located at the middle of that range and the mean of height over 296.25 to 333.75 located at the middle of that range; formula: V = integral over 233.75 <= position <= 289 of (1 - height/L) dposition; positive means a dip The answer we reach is 5.1 mm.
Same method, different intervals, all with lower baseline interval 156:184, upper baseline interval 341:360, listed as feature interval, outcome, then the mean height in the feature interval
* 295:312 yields -2.8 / 57.8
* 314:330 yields -3.1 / 57.3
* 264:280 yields 2.4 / 44.4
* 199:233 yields 1.1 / 55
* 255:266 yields 1.9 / 43.9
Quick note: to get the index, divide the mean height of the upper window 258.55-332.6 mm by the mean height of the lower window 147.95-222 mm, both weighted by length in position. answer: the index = 0.9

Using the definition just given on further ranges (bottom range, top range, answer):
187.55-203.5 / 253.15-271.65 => 0.74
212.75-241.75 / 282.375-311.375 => 0.90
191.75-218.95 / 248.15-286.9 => 0.81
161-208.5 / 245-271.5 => 0.81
